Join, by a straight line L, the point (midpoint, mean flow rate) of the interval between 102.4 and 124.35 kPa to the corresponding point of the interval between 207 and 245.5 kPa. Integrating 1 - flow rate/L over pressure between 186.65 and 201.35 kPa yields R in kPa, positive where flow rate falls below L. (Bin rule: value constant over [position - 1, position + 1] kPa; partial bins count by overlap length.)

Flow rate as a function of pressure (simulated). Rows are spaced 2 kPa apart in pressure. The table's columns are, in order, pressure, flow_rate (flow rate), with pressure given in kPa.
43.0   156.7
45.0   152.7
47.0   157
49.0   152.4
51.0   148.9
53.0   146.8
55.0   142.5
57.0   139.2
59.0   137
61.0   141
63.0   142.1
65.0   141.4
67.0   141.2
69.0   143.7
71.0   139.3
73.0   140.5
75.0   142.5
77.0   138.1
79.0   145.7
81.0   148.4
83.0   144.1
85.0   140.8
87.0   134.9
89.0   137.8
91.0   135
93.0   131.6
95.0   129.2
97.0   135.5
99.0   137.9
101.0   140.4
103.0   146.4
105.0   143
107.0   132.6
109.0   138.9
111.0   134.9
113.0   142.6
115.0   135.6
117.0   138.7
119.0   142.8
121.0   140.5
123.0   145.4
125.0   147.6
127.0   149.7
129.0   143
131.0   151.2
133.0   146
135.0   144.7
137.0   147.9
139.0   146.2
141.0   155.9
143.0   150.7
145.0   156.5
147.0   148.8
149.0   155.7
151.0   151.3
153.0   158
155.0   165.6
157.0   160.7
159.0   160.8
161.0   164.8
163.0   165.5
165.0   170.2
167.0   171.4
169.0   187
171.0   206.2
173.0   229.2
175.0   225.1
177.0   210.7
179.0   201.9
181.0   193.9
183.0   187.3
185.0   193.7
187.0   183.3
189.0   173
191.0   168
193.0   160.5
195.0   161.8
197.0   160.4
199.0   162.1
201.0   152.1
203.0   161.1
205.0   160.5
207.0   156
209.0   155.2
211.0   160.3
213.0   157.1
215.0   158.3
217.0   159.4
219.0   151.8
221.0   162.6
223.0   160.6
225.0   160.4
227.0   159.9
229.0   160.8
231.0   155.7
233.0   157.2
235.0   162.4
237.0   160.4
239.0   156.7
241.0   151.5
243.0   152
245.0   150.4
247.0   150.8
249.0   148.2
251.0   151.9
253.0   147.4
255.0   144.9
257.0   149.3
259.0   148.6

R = -1.19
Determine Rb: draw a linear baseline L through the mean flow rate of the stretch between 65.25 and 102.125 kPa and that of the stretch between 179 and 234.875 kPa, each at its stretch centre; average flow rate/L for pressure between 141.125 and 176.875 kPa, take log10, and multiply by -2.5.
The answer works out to -0.12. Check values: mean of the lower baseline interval 139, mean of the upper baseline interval 165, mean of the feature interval 173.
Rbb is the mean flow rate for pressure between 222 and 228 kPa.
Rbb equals 160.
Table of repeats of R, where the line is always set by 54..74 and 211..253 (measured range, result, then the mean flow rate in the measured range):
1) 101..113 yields 0.43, 140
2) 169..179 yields -4.12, 213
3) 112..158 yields -0.48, 149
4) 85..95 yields 0.58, 135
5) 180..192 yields -2.46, 183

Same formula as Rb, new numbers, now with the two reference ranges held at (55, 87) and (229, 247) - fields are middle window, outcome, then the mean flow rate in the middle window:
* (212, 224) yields -0.029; 158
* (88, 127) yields 0.043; 139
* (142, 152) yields -0.033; 153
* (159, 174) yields -0.220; 183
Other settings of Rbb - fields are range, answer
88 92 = 136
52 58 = 143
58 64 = 140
